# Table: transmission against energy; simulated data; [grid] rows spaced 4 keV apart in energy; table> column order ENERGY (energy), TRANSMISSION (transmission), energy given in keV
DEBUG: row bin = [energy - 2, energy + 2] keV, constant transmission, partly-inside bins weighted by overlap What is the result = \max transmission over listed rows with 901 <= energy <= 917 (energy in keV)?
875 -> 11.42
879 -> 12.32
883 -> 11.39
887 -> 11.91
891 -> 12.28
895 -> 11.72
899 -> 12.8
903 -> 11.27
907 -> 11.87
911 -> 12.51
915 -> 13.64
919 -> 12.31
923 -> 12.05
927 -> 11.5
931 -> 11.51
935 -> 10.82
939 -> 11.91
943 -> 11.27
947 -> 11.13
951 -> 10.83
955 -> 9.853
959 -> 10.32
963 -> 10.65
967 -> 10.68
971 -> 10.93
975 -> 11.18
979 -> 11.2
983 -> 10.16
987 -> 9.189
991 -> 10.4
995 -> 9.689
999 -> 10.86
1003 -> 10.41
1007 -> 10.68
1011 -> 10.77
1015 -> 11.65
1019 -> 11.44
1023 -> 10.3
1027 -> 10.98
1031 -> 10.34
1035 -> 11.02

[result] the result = 13.64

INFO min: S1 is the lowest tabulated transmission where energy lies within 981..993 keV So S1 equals 9.189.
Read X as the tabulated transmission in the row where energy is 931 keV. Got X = 11.51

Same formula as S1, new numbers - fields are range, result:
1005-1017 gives 10.68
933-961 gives 9.853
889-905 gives 11.27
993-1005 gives 9.689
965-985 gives 10.16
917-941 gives 10.82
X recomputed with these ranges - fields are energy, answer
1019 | 11.44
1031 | 10.34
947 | 11.13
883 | 11.39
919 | 12.31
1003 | 10.41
